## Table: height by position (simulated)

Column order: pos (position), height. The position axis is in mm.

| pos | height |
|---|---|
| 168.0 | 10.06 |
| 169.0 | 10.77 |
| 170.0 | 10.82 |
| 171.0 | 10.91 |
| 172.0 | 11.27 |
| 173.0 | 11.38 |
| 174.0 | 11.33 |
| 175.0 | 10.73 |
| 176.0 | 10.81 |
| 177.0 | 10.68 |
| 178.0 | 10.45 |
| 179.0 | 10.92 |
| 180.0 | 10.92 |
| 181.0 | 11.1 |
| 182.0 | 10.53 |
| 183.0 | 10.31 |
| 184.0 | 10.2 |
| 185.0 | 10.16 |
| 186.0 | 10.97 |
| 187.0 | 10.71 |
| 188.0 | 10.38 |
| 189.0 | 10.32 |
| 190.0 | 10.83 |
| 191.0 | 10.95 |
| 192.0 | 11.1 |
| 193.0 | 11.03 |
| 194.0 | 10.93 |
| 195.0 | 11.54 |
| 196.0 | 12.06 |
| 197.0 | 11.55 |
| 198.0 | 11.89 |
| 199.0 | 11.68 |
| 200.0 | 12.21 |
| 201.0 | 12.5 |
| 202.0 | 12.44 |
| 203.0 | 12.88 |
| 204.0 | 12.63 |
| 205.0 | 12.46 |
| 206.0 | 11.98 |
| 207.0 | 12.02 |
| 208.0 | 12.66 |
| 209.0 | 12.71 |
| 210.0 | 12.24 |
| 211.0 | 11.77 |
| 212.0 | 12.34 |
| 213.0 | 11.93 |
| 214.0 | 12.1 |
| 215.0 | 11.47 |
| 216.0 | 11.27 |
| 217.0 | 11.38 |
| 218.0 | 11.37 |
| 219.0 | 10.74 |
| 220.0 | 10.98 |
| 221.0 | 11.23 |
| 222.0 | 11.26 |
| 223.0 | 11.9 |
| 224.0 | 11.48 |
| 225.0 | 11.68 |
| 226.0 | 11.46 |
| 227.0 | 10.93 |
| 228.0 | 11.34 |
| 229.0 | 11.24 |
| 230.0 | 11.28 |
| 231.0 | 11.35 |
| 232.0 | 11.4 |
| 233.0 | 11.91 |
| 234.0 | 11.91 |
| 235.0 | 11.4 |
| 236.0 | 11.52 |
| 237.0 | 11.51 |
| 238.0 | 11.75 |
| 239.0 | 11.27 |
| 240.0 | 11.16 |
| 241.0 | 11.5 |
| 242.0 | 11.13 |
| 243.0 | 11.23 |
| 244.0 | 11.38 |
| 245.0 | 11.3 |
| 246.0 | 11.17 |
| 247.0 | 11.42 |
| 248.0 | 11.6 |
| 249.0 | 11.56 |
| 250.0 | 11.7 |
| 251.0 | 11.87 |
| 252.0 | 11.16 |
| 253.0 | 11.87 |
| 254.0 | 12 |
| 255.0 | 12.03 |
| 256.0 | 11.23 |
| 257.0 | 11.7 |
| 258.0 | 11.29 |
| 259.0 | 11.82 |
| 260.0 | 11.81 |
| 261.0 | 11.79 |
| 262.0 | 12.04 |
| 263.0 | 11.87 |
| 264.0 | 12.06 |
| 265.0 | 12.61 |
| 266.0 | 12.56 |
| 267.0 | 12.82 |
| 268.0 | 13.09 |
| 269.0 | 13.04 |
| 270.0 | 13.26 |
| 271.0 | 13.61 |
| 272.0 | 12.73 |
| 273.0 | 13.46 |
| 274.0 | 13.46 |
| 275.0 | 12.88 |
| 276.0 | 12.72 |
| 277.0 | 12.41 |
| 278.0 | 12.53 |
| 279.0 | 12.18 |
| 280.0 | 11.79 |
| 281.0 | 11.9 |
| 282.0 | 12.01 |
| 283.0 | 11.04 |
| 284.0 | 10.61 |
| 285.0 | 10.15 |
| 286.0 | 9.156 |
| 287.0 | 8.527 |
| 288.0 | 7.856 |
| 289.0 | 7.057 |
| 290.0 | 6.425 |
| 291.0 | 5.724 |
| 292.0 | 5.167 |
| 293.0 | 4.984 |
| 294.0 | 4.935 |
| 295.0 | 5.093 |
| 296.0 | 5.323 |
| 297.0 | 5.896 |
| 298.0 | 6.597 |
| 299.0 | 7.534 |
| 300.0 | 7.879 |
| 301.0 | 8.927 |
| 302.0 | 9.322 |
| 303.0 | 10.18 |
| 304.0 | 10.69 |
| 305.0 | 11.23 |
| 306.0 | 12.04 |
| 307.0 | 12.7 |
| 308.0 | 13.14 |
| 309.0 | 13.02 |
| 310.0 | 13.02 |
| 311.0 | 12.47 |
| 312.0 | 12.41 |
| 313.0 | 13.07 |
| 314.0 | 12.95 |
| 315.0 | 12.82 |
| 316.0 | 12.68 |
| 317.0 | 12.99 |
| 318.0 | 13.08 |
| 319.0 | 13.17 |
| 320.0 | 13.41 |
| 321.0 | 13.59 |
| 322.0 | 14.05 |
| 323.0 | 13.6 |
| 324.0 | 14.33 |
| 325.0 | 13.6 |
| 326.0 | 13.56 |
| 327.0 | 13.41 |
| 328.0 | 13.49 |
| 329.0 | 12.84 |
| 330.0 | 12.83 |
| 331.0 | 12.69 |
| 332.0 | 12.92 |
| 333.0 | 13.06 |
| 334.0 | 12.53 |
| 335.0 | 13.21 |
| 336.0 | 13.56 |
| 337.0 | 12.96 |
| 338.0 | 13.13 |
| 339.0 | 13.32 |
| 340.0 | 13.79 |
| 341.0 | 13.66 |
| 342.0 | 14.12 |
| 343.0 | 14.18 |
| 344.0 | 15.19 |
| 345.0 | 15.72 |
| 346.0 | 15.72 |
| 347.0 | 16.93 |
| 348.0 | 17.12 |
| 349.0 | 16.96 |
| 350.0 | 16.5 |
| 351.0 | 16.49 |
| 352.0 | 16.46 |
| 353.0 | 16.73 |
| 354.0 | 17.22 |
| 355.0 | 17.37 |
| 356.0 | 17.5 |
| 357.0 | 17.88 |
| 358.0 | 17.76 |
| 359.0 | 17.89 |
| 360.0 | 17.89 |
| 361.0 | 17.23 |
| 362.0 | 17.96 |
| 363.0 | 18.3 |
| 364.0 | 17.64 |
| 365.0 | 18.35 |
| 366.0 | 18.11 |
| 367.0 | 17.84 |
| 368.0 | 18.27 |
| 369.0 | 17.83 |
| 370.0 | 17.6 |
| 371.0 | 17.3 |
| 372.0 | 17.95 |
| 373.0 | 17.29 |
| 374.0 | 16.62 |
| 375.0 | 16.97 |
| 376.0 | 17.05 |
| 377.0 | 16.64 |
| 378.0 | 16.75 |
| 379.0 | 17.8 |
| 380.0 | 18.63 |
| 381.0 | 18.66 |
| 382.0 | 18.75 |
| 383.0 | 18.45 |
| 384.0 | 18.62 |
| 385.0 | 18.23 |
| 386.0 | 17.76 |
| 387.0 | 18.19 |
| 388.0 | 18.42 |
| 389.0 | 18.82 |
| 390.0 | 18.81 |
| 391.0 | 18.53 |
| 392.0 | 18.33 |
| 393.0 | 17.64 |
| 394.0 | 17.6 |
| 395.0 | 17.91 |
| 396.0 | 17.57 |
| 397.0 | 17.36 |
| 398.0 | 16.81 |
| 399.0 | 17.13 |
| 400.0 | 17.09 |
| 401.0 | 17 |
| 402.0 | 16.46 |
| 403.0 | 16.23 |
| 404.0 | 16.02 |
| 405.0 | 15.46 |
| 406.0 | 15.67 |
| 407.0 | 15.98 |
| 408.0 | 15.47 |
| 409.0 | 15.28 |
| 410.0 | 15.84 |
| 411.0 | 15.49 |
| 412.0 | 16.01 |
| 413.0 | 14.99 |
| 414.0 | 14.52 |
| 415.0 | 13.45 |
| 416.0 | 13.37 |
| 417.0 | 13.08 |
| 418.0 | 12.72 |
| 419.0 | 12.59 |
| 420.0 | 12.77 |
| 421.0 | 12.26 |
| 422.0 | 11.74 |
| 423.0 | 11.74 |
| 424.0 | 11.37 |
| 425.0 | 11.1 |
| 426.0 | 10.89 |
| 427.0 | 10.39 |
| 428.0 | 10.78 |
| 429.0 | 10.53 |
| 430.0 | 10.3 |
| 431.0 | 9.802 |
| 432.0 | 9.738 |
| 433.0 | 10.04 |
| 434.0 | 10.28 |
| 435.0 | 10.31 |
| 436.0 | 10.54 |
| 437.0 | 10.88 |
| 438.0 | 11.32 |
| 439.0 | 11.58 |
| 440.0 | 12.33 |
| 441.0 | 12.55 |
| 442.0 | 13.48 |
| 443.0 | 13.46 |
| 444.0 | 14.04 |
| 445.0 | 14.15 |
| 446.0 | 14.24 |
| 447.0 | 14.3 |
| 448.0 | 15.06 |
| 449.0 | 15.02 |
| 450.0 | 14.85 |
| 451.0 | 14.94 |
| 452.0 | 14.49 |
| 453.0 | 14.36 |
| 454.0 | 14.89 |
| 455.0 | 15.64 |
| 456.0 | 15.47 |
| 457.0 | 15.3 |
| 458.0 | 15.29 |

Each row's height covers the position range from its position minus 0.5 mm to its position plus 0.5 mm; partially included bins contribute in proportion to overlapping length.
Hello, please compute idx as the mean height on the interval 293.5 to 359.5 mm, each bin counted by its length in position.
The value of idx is 13.1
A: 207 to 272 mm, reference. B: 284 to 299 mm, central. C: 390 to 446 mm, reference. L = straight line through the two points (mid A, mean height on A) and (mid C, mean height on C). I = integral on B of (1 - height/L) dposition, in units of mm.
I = 6.7 mm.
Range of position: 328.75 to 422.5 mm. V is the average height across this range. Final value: 16.2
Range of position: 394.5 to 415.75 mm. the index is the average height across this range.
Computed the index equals 16.1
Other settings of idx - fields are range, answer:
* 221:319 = 11.1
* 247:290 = 11.7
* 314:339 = 13.2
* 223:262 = 11.5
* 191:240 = 11.7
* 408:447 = 12.4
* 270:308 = 9.73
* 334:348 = 14.3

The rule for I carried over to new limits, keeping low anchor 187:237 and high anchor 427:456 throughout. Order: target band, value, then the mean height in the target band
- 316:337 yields -2.0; 13.3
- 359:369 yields -4.6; 17.9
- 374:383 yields -3.8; 17.6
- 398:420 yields -4.8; 15.2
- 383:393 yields -4.8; 18.4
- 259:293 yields 2.2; 11.1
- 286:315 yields 6.9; 9.14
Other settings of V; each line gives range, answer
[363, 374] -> 17.8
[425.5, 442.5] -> 10.9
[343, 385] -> 17.4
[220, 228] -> 11.4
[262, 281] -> 12.7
